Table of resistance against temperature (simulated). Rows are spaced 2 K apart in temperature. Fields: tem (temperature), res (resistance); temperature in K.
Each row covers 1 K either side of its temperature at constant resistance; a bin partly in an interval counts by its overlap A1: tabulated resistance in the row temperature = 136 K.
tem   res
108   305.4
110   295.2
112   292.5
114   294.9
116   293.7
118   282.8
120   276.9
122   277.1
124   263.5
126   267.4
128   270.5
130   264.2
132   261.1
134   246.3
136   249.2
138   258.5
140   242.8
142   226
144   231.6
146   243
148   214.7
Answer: 249.2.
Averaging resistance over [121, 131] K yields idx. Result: 269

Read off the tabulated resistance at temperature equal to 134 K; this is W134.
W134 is 246.3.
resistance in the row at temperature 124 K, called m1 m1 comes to 263.5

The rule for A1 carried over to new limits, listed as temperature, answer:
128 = 270.5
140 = 242.8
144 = 231.6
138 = 258.5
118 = 282.8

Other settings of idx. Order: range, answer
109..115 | 294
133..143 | 245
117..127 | 274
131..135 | 254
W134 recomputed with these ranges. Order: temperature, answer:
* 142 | 226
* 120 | 276.9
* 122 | 277.1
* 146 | 243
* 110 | 295.2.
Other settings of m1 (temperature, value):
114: 294.9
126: 267.4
